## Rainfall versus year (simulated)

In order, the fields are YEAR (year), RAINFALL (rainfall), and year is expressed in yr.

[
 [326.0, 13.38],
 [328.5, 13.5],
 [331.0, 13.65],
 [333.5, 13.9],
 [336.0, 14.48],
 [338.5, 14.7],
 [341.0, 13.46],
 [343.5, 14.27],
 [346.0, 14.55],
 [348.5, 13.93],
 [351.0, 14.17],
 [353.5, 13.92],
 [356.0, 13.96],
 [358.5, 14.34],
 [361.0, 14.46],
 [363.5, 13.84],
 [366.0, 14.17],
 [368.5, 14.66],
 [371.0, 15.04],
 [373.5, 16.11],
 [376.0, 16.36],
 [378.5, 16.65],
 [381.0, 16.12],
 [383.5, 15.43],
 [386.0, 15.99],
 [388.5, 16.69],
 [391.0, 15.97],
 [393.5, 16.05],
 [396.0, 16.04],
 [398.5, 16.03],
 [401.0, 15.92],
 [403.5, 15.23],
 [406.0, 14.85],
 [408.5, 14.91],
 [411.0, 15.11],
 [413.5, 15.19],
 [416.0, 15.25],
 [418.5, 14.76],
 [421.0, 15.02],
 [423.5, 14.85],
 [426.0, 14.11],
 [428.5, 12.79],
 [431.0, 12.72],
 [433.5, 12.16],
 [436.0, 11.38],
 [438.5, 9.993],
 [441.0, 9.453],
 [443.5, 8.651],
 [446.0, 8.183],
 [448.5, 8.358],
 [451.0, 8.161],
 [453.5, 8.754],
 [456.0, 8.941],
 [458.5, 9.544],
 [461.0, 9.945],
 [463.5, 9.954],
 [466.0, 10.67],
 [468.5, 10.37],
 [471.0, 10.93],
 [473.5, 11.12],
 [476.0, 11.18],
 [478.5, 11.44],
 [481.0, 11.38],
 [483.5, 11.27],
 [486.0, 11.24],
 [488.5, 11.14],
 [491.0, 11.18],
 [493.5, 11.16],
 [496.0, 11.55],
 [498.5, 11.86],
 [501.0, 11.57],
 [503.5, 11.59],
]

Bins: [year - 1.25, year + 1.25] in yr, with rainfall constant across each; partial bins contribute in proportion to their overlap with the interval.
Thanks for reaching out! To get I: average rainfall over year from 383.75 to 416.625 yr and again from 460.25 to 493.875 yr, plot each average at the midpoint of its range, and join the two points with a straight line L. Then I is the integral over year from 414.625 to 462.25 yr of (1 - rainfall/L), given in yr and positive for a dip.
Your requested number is 7.78 yr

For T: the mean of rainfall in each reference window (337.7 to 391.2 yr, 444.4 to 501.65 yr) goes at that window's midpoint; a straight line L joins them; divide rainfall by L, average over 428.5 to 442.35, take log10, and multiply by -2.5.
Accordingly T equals 0.07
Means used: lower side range 14.9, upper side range 10.4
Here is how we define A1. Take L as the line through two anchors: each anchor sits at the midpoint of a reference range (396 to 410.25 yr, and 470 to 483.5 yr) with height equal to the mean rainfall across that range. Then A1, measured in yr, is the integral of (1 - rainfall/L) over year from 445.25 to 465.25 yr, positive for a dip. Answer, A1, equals 5.4 yr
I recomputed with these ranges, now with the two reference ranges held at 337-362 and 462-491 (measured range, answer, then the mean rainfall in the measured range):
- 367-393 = -4.8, 15.9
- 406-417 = -2.2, 15.1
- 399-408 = -1.8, 15.4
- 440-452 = 3.3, 8.55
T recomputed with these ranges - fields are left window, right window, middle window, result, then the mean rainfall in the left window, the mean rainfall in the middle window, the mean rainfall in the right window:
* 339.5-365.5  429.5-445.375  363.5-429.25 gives -0.24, 14.1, 15.3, 10.7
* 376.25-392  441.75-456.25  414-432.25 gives -0.23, 16.2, 14.3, 8.51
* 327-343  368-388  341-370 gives 0.05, 14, 14.2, 15.9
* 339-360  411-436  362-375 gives -0.05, 14.1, 14.8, 14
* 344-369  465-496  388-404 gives -0.21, 14.2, 16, 11.1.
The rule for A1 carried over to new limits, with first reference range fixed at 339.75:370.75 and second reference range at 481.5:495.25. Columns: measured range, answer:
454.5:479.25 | 2.8 yr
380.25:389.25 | -1.7 yr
